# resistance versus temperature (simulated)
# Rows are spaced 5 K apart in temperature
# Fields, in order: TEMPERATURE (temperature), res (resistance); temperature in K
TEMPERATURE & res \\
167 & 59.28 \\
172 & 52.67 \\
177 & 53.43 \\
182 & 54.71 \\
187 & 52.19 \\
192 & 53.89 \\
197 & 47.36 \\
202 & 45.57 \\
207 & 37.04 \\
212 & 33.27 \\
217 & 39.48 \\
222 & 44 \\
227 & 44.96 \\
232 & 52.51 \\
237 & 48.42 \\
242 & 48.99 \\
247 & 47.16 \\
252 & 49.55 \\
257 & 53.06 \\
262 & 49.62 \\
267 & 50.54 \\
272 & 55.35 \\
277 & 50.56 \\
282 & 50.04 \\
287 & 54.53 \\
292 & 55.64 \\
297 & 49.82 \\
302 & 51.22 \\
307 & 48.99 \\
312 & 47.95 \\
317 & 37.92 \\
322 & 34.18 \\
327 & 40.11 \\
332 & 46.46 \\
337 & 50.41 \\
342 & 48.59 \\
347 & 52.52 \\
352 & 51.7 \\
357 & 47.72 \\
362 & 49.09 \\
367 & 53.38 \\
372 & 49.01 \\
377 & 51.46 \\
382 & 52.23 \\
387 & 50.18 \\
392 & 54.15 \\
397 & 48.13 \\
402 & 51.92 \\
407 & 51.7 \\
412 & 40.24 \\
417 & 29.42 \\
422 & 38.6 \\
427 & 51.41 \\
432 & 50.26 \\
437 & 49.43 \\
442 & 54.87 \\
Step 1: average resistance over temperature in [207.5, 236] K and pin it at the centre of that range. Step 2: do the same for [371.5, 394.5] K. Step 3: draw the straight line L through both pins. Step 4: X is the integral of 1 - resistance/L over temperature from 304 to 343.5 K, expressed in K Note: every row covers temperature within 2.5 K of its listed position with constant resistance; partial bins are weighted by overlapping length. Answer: 3.31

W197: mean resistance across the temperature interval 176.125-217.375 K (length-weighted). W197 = 46.4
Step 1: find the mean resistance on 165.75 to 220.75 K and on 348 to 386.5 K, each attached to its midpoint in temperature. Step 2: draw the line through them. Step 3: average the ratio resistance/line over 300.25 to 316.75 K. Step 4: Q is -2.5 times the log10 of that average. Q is 0.04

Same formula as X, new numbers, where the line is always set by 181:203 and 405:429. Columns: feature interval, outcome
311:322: 1.4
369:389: -3.4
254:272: -1.4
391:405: -2.8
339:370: -4.3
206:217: 3.1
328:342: -0.8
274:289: -1.4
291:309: -1.8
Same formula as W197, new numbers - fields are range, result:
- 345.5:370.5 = 50.7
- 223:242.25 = 48.3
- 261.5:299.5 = 52.1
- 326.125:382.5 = 49.6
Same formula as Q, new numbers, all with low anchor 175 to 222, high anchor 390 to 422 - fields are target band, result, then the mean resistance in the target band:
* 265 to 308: -0.14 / 52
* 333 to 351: -0.11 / 50.3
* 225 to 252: -0.06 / 48.6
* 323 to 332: 0.12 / 40.9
